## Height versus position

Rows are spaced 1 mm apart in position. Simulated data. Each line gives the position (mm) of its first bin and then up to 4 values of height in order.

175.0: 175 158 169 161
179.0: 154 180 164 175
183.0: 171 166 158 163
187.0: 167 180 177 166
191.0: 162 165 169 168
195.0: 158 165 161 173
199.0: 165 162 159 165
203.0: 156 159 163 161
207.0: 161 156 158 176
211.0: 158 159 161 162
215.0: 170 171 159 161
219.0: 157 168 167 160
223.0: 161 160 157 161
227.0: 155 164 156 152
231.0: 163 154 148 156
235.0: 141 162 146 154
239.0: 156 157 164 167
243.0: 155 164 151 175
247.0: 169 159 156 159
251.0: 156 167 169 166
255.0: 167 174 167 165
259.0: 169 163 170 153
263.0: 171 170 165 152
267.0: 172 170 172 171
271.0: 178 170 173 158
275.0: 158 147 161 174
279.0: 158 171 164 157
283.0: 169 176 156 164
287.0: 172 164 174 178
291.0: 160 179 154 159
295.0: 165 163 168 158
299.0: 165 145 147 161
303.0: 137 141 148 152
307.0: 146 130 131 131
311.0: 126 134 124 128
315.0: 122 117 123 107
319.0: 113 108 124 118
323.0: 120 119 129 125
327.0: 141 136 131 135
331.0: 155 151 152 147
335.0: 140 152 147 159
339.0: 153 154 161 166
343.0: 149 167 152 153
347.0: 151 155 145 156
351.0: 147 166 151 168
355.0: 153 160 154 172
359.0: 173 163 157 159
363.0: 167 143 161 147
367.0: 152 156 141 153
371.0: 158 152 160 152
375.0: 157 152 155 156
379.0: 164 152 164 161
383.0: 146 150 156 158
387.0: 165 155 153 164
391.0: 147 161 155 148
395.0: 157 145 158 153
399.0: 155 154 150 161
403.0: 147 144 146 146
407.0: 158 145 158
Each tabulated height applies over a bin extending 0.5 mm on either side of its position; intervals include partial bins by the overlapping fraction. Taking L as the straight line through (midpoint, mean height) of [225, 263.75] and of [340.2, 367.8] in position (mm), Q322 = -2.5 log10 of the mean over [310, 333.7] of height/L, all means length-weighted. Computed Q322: 0.23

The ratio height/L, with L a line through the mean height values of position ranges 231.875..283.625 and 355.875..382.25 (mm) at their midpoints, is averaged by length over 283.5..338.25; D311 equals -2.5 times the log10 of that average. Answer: 0.12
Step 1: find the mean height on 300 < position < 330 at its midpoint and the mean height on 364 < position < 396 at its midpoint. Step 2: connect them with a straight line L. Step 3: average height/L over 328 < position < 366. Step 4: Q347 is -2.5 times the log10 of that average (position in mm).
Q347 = -0.09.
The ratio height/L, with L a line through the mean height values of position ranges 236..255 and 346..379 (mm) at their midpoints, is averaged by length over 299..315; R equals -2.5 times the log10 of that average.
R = 0.14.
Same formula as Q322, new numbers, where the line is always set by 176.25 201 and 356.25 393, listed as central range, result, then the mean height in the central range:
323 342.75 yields 0.103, 144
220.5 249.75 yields 0.038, 158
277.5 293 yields -0.040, 167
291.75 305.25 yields 0.030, 156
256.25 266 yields -0.019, 165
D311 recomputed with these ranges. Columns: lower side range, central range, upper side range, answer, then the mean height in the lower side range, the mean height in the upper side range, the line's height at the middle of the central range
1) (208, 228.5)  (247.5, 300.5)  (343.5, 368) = -0.032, 162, 157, 160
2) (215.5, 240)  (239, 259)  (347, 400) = -0.040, 158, 156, 158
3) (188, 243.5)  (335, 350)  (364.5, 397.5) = 0.015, 161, 155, 156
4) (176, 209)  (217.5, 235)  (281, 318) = 0.013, 165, 150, 160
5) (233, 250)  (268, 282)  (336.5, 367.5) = -0.054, 158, 157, 158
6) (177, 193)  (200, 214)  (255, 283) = 0.039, 167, 166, 167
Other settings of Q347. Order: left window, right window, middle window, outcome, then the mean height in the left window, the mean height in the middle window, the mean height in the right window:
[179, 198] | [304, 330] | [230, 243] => -0.02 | 167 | 156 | 128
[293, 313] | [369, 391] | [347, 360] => -0.04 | 147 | 158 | 156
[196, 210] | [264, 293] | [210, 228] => 0.01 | 162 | 162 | 166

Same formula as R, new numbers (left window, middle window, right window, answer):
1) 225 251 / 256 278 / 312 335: -0.12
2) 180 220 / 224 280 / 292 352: -0.05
